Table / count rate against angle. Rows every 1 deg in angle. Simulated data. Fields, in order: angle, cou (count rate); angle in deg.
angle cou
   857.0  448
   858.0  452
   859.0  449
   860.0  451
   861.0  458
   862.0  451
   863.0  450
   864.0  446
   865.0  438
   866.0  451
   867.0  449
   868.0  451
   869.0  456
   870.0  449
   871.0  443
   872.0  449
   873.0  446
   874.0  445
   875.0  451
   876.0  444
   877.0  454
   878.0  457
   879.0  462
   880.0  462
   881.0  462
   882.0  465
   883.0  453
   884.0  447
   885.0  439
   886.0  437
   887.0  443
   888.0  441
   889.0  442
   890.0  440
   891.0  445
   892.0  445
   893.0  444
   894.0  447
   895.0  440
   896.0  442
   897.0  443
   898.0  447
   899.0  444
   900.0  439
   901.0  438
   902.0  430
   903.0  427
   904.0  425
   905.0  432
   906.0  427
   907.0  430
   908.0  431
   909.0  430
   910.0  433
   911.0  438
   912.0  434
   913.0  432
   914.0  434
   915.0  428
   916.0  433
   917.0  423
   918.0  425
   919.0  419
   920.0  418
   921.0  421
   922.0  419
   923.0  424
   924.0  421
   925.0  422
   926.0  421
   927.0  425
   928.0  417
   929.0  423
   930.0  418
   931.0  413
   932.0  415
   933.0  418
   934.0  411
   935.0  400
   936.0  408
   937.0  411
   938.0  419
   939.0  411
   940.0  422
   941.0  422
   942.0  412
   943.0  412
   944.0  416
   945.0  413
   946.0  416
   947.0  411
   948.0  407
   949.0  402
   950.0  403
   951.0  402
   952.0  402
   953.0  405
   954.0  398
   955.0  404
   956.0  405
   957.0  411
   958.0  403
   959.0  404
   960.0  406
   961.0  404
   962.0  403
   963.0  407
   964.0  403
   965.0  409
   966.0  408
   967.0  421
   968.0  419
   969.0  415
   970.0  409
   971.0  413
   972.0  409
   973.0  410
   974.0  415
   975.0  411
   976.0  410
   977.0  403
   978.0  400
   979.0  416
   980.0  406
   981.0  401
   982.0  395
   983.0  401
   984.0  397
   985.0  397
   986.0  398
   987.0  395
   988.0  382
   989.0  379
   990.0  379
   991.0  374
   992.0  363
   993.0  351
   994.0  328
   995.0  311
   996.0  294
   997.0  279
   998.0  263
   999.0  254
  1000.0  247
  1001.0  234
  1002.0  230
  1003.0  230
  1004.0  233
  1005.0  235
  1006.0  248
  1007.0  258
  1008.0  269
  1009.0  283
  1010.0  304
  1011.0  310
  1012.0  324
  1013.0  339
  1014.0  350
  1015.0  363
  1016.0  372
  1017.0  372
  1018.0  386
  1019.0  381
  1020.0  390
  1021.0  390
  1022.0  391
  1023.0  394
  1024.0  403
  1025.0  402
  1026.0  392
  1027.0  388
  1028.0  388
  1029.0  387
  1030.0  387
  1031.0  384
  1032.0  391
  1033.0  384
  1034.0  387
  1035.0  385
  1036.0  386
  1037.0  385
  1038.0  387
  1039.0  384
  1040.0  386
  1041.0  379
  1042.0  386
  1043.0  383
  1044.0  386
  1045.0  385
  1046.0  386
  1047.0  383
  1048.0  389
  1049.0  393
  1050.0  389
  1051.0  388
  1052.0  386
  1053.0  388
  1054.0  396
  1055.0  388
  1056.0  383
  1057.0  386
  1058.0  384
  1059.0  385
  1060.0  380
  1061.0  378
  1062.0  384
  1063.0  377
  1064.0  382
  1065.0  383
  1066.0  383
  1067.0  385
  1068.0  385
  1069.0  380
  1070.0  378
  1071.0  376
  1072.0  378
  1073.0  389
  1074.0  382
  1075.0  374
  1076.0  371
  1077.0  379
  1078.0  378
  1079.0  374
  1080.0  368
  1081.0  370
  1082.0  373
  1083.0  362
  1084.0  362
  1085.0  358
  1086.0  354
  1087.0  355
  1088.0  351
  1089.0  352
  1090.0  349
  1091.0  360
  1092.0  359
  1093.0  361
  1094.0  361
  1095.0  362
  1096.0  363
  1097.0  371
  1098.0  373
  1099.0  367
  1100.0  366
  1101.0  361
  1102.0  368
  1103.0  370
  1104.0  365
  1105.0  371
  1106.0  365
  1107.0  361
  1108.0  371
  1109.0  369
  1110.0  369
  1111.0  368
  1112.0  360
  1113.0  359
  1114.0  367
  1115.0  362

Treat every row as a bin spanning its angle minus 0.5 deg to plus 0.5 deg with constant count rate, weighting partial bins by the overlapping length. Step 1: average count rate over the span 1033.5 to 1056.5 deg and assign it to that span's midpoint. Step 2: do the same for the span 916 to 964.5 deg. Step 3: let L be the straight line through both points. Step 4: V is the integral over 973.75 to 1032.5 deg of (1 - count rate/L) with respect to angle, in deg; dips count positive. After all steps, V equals 7.0 deg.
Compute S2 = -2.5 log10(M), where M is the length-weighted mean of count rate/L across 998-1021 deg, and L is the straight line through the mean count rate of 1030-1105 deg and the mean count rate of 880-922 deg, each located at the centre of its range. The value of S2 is 0.30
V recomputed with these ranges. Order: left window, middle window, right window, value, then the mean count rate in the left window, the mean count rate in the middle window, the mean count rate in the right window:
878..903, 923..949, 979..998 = -0.4 deg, 446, 415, 367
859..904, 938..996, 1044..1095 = 2.1 deg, 447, 400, 376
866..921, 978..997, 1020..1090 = 1.5 deg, 441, 374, 381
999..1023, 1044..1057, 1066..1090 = -1.6 deg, 311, 388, 371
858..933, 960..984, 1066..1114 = 0.2 deg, 438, 408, 368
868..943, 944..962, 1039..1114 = 0.5 deg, 434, 406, 374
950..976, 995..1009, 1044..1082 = 5.0 deg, 408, 255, 382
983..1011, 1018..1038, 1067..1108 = -3.6 deg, 310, 389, 368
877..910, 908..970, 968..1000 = -1.1 deg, 442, 415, 375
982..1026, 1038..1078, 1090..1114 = -3.7 deg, 334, 383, 365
